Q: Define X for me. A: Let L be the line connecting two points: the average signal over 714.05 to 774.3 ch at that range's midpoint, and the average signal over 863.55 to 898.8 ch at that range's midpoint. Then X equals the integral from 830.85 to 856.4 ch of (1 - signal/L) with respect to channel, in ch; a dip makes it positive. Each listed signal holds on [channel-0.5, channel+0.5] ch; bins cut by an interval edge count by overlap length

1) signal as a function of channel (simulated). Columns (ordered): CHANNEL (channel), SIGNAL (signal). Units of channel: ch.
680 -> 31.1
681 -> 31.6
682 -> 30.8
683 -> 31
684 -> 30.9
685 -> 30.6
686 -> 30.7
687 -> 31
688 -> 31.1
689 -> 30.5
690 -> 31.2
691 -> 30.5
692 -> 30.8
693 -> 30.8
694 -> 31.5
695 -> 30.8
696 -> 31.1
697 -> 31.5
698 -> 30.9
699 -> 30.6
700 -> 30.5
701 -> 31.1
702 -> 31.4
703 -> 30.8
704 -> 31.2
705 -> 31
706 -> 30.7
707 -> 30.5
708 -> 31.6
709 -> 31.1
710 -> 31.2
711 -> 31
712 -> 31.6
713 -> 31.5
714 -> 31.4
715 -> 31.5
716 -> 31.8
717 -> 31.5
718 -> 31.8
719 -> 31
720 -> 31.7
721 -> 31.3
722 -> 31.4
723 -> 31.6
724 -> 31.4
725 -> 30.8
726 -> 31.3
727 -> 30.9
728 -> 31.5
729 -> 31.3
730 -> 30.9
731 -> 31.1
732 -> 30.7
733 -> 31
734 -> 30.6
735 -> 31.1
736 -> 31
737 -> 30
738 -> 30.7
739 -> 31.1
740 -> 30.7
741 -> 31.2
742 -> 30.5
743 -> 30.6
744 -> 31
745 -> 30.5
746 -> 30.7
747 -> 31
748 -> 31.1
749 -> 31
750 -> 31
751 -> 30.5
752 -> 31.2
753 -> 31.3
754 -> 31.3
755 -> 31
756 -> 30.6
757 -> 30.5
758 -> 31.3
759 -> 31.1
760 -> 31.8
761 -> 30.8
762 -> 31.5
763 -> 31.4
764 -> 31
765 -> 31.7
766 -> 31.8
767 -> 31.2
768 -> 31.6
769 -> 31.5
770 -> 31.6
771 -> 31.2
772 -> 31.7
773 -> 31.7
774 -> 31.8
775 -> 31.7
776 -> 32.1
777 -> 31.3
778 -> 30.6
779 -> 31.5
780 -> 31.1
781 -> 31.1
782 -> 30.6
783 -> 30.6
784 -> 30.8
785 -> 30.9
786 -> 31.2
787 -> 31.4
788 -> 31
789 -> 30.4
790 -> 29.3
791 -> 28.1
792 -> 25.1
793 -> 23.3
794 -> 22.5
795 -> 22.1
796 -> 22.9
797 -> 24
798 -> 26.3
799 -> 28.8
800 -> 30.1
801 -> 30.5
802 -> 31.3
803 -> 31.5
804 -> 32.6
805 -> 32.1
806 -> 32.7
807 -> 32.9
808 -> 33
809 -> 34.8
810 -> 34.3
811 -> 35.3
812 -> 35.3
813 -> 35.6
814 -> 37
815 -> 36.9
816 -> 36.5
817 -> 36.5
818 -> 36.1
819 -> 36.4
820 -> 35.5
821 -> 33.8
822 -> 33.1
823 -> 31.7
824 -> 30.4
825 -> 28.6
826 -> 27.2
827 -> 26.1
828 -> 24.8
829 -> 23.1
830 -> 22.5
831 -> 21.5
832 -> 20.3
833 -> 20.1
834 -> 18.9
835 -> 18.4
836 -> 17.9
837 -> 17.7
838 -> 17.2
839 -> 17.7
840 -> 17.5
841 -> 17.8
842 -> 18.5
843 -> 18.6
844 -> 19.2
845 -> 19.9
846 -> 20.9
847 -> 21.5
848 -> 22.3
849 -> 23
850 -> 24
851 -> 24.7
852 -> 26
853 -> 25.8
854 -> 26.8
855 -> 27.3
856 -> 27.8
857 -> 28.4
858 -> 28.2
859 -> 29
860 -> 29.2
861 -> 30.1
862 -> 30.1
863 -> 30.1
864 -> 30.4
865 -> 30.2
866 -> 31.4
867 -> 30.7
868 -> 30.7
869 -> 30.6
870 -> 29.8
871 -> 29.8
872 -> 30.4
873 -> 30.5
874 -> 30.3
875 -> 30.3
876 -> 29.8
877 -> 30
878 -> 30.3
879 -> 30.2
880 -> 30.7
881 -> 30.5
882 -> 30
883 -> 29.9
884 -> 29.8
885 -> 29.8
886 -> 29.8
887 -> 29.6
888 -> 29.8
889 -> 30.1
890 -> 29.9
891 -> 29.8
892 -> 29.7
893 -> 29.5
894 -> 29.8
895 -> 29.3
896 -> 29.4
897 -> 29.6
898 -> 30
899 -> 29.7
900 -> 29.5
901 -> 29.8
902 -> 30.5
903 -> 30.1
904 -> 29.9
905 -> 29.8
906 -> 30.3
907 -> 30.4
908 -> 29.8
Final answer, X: 7.7 ch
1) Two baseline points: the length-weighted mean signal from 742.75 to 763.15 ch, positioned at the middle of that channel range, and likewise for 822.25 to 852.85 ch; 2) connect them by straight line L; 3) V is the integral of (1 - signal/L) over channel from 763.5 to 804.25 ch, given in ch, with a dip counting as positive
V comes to -3.0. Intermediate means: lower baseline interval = 31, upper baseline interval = 22.1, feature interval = 29.8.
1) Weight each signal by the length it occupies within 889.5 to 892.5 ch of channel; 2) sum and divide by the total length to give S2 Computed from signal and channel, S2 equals 29.8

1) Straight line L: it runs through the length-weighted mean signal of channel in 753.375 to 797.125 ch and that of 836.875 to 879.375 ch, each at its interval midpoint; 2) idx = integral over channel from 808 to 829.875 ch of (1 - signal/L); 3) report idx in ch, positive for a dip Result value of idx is -3.5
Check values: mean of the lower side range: 30.1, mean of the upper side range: 26.2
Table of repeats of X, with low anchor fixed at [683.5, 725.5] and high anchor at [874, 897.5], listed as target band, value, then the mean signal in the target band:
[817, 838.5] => 3.0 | 26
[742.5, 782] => -0.6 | 31.2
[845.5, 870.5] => 2.1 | 27.6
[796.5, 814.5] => -1.0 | 32.1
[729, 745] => 0.0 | 30.8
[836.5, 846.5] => 3.9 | 18.5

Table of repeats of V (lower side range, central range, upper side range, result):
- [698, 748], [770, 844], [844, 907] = 3.23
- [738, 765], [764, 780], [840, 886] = -0.62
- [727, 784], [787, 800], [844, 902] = 1.63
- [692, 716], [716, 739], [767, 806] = -0.31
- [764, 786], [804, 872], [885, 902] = 6.56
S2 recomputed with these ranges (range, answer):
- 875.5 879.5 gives 30.1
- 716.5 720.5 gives 31.5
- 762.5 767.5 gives 31.4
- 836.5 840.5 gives 17.5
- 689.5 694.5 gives 31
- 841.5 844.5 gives 18.8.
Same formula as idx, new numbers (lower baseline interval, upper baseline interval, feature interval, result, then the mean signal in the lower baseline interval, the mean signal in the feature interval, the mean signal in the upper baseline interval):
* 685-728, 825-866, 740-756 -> -1.11 ch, 31.1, 30.9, 23.7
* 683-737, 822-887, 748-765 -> -0.93 ch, 31.1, 31.1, 26.1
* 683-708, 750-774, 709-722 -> -0.17 ch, 30.9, 31.4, 31.3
